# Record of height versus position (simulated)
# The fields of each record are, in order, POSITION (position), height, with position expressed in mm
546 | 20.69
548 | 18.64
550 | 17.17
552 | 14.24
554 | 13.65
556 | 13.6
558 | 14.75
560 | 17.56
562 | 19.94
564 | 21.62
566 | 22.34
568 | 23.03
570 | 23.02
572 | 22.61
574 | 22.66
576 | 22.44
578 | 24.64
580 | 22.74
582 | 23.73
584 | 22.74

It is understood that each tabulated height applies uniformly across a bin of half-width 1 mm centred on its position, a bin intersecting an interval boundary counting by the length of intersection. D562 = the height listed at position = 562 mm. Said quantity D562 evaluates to 19.94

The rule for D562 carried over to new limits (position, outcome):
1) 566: 22.34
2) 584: 22.74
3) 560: 17.56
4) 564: 21.62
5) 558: 14.75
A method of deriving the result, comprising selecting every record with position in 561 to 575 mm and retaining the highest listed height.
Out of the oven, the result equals 23.03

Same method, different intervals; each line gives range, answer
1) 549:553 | 17.17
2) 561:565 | 21.62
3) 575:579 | 24.64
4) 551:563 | 19.94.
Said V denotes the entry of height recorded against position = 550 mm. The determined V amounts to 17.17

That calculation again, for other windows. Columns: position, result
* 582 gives 23.73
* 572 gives 22.61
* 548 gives 18.64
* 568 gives 23.03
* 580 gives 22.74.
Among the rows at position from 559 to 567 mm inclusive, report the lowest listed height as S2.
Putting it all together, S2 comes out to 17.56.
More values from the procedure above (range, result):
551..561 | 13.6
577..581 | 22.74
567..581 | 22.44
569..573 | 22.61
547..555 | 13.65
